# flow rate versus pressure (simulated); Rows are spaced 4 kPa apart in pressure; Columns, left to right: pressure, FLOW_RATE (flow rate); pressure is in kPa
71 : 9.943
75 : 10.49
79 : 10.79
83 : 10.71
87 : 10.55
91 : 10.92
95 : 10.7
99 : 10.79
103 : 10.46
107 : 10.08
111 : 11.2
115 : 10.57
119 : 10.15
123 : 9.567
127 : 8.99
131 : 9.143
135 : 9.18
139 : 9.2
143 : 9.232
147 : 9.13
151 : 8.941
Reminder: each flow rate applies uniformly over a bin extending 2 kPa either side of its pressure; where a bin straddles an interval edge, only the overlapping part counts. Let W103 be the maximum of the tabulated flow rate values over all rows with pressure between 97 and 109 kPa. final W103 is 10.79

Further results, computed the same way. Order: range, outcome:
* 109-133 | 11.2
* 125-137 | 9.18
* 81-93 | 10.92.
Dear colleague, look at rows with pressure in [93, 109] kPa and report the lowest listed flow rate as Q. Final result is 10.08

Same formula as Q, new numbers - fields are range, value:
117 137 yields 8.99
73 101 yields 10.49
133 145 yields 9.18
